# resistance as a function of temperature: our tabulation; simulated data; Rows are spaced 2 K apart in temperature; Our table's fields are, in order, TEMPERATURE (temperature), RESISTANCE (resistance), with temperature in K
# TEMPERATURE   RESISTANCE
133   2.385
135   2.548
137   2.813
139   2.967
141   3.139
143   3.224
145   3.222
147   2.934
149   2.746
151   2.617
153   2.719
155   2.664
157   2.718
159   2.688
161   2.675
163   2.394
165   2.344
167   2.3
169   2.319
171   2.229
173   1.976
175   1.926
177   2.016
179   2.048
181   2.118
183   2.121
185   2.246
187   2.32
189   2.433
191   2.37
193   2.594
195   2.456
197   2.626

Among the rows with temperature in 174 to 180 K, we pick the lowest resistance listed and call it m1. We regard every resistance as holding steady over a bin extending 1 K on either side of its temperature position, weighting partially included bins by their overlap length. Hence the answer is 1.926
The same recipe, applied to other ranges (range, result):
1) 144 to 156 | 2.617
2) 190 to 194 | 2.37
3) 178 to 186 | 2.048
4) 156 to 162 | 2.675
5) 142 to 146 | 3.222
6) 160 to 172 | 2.229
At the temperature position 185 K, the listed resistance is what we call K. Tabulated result 2.246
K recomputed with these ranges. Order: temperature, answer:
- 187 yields 2.32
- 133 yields 2.385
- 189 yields 2.433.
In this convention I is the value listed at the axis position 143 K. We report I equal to 3.224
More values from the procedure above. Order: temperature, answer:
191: 2.37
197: 2.626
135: 2.548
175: 1.926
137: 2.813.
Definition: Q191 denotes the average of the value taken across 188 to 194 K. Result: 2.47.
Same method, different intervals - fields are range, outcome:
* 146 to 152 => 2.77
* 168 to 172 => 2.27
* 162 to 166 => 2.37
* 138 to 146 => 3.14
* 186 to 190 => 2.38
